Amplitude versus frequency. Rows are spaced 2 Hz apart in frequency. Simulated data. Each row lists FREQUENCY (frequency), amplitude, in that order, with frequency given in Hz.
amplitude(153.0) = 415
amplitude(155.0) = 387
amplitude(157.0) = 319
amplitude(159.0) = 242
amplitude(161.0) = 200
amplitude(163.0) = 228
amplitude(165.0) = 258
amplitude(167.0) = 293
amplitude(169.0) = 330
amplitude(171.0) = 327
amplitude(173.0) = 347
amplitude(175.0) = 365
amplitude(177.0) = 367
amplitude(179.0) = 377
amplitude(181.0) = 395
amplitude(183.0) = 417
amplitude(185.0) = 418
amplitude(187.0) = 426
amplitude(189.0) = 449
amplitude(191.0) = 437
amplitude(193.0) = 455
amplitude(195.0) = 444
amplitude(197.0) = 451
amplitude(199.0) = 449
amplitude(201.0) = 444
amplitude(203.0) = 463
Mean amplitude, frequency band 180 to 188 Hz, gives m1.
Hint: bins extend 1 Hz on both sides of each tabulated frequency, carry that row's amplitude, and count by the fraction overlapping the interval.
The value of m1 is 414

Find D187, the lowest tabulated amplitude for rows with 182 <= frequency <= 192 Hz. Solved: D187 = 417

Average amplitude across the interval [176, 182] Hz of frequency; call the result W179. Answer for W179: 380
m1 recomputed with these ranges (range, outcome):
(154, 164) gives 275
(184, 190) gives 431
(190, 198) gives 447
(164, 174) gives 311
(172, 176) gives 356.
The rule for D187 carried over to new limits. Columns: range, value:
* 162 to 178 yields 228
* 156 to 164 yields 200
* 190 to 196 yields 437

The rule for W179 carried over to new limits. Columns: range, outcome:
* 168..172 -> 328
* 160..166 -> 229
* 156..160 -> 280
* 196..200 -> 450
